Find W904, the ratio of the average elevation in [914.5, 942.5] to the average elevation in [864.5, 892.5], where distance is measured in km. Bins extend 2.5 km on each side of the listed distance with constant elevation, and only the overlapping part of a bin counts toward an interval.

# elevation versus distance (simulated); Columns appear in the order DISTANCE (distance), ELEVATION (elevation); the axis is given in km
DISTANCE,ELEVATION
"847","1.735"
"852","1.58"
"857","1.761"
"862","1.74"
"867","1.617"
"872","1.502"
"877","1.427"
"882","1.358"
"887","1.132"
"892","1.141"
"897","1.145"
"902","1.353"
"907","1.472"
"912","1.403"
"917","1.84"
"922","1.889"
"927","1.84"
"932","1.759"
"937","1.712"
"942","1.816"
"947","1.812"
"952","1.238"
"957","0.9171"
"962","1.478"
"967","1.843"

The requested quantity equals 1.3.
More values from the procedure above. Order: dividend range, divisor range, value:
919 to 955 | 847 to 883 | 1.08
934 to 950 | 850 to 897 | 1.21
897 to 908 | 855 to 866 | 0.78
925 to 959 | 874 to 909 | 1.23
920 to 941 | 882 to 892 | 1.51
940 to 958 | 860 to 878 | 0.94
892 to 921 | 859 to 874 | 0.88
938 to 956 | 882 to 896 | 1.33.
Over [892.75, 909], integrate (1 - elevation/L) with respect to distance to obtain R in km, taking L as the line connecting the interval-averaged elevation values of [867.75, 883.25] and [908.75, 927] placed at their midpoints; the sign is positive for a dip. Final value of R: 3.2 km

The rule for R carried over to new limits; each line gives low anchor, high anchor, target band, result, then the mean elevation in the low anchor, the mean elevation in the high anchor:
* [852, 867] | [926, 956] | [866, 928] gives 8.1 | 1.7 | 1.65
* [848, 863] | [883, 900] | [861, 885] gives -1.1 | 1.69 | 1.16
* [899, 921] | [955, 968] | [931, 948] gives -3.8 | 1.53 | 1.38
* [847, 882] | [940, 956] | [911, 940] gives -3.7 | 1.6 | 1.55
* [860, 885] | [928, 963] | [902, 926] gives -1.5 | 1.52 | 1.55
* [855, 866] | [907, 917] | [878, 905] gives 6.2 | 1.73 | 1.53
